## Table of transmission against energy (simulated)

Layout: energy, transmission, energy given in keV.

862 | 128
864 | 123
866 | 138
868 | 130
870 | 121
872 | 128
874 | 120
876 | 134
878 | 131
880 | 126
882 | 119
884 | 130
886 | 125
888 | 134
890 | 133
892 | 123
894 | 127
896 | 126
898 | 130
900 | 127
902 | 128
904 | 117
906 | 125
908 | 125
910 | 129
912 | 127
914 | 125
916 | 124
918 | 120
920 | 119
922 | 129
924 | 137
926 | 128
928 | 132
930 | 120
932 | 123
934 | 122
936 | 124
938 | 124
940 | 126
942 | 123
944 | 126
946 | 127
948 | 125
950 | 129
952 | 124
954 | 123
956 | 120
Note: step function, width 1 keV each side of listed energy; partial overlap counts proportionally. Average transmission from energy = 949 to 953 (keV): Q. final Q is 126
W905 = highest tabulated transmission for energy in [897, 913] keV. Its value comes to 130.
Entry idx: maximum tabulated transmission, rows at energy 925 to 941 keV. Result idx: 132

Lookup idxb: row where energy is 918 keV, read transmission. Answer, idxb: 120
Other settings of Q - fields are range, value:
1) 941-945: 124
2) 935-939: 124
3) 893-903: 128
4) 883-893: 129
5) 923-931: 129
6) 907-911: 127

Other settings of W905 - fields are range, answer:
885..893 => 134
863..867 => 138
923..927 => 137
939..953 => 129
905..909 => 125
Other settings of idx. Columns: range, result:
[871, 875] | 128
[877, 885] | 131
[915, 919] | 124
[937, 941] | 126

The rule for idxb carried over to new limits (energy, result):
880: 126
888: 134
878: 131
